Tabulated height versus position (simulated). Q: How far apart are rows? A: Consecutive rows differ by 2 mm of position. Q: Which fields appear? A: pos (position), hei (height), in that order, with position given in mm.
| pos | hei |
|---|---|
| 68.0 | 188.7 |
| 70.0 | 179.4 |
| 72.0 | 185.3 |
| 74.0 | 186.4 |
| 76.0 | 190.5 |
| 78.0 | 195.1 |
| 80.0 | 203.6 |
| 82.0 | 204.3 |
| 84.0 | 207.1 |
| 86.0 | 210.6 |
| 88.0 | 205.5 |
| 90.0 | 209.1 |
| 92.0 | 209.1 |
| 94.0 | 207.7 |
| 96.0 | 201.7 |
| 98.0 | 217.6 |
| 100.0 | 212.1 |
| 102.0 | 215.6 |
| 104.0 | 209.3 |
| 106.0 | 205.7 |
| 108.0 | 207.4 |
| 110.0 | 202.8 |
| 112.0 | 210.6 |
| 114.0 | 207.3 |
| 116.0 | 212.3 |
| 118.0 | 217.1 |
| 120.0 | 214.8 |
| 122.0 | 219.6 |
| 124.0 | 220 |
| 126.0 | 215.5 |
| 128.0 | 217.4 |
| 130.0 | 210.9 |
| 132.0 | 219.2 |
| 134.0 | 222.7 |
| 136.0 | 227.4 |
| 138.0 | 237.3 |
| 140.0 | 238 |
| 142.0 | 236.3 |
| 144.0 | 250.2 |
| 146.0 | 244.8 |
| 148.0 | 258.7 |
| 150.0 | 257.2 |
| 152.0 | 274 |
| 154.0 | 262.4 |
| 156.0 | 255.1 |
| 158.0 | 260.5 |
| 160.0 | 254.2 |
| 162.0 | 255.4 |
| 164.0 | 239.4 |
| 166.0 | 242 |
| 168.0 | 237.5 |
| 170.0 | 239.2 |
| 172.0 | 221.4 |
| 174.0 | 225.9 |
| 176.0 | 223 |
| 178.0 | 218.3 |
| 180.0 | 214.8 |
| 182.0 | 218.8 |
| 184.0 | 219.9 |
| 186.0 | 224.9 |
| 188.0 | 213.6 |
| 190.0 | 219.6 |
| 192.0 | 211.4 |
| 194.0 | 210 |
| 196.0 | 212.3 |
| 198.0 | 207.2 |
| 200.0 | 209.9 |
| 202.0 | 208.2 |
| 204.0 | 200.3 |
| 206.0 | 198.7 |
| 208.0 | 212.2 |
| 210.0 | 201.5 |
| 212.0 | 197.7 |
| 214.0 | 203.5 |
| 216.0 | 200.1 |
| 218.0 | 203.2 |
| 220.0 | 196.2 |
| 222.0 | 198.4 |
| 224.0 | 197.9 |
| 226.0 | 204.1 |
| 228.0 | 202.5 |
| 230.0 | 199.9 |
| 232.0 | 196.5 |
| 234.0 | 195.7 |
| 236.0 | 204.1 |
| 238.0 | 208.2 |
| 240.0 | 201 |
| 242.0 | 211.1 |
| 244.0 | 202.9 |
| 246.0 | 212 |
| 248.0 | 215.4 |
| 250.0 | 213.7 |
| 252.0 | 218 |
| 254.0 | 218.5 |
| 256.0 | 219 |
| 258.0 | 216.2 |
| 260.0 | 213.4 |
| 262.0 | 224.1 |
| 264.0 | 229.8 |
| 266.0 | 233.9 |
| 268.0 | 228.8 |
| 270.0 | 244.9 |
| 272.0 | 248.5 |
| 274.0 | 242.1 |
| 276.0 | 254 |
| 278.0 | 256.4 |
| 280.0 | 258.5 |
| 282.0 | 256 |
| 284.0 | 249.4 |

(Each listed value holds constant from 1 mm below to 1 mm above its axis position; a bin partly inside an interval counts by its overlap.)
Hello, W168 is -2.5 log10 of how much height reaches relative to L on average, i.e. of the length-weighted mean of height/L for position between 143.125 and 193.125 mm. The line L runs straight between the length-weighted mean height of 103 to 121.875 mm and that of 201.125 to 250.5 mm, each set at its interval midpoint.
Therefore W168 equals -0.15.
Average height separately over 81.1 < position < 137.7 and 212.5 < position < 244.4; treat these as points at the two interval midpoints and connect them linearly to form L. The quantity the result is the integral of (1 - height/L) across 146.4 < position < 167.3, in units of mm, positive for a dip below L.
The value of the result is -4.7 mm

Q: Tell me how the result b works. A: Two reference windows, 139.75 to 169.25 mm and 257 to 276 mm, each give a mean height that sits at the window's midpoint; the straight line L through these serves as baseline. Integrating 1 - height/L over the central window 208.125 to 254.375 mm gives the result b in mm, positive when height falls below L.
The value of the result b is 6.6 mm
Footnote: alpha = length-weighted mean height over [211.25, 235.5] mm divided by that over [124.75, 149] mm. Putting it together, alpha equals 0.86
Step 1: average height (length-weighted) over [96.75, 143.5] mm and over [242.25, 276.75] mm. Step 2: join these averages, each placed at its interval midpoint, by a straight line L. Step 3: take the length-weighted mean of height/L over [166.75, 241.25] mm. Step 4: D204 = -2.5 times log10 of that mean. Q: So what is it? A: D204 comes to 0.062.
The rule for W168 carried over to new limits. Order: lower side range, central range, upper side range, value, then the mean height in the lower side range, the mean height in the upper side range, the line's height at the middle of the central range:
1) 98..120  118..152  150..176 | -0.02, 211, 247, 228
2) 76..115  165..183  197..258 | -0.10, 207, 205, 206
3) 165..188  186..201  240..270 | 0.06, 225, 219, 224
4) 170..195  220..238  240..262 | 0.08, 219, 214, 216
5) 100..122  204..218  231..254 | 0.03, 211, 208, 208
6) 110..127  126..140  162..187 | -0.03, 214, 228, 218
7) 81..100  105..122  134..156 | 0.07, 208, 248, 225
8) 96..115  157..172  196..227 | -0.19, 209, 203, 206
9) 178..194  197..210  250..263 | 0.06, 217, 218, 217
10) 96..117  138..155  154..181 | -0.11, 210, 238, 228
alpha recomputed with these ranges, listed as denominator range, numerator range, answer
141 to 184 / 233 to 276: 0.91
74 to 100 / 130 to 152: 1.17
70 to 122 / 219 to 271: 1.03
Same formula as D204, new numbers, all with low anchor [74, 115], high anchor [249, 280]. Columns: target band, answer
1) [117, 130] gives -0.03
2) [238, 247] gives 0.11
